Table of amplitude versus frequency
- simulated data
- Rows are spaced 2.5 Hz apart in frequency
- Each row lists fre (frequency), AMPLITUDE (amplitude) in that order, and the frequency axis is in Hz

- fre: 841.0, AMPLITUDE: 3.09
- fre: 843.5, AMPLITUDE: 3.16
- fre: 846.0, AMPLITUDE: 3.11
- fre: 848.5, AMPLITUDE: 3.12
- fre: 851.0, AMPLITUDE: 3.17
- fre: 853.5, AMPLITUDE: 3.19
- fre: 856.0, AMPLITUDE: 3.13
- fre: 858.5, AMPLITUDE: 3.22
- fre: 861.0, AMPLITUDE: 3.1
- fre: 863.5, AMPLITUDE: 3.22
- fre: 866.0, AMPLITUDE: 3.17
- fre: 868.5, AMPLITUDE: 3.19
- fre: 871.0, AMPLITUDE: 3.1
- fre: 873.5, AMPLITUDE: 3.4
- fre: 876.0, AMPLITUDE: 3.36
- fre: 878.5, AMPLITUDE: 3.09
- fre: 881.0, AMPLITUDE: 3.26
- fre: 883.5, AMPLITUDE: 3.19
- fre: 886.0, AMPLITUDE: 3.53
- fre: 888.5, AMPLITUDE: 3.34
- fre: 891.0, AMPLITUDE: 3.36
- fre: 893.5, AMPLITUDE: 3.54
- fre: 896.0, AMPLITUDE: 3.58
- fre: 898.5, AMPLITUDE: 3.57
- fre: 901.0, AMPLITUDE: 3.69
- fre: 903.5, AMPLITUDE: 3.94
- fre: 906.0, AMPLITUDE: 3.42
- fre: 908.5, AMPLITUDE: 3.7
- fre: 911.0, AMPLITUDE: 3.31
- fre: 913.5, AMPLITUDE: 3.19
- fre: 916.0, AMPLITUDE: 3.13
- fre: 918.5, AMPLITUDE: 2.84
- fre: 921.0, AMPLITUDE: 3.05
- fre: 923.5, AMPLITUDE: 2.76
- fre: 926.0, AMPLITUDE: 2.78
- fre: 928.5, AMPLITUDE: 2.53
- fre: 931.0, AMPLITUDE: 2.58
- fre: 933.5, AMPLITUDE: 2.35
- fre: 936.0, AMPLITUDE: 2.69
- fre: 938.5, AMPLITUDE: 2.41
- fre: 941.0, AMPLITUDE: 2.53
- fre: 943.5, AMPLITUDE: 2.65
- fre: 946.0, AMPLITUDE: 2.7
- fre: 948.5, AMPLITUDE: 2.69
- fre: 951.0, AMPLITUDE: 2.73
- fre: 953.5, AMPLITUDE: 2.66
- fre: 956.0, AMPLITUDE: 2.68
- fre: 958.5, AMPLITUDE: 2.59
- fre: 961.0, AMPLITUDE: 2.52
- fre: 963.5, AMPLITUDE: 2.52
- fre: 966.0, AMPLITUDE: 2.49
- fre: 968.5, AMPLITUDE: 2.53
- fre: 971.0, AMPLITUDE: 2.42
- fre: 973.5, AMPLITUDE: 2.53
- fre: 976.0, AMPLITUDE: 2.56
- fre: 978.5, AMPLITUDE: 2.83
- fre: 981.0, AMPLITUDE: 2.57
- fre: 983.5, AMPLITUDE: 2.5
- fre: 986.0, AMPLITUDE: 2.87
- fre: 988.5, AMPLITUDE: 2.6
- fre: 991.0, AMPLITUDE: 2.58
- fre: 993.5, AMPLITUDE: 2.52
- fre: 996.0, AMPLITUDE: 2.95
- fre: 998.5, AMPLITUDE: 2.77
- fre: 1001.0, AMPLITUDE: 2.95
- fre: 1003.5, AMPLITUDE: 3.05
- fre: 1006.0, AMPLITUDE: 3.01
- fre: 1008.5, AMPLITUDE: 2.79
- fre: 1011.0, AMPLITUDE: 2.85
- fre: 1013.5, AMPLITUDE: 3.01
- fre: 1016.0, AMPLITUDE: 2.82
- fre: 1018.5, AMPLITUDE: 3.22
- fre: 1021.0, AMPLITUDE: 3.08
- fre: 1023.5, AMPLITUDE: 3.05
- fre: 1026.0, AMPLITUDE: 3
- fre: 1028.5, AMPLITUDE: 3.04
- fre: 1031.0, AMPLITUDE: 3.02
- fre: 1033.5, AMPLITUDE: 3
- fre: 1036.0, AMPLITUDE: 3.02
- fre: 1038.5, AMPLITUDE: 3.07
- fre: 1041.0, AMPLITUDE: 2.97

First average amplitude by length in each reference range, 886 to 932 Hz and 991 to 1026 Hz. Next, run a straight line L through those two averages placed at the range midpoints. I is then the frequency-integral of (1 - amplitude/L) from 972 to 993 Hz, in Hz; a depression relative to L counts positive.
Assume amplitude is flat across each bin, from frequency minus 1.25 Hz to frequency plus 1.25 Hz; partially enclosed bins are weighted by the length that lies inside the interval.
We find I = 2.7 Hz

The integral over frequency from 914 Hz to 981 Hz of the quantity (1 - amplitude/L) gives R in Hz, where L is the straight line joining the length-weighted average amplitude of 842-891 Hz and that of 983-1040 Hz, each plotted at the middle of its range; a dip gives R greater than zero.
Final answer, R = 8.7 Hz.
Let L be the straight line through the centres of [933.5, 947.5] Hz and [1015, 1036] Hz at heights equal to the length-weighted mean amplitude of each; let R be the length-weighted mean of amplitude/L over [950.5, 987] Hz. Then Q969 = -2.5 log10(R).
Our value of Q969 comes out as 0.05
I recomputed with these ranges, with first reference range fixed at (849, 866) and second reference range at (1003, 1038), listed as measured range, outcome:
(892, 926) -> -2.5 Hz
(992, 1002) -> 0.8 Hz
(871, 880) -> -0.3 Hz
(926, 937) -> 1.9 Hz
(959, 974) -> 2.7 Hz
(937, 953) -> 2.4 Hz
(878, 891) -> -0.7 Hz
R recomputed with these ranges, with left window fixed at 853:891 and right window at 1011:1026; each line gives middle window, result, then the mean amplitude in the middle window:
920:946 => 4.25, 2.63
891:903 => -1.47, 3.59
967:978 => 1.98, 2.53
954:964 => 1.67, 2.59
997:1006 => 0.32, 2.94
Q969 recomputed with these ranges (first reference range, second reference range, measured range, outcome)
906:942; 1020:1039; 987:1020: 0.05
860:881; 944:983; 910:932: -0.01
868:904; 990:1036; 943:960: 0.18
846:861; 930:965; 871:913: -0.18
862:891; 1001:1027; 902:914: -0.11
